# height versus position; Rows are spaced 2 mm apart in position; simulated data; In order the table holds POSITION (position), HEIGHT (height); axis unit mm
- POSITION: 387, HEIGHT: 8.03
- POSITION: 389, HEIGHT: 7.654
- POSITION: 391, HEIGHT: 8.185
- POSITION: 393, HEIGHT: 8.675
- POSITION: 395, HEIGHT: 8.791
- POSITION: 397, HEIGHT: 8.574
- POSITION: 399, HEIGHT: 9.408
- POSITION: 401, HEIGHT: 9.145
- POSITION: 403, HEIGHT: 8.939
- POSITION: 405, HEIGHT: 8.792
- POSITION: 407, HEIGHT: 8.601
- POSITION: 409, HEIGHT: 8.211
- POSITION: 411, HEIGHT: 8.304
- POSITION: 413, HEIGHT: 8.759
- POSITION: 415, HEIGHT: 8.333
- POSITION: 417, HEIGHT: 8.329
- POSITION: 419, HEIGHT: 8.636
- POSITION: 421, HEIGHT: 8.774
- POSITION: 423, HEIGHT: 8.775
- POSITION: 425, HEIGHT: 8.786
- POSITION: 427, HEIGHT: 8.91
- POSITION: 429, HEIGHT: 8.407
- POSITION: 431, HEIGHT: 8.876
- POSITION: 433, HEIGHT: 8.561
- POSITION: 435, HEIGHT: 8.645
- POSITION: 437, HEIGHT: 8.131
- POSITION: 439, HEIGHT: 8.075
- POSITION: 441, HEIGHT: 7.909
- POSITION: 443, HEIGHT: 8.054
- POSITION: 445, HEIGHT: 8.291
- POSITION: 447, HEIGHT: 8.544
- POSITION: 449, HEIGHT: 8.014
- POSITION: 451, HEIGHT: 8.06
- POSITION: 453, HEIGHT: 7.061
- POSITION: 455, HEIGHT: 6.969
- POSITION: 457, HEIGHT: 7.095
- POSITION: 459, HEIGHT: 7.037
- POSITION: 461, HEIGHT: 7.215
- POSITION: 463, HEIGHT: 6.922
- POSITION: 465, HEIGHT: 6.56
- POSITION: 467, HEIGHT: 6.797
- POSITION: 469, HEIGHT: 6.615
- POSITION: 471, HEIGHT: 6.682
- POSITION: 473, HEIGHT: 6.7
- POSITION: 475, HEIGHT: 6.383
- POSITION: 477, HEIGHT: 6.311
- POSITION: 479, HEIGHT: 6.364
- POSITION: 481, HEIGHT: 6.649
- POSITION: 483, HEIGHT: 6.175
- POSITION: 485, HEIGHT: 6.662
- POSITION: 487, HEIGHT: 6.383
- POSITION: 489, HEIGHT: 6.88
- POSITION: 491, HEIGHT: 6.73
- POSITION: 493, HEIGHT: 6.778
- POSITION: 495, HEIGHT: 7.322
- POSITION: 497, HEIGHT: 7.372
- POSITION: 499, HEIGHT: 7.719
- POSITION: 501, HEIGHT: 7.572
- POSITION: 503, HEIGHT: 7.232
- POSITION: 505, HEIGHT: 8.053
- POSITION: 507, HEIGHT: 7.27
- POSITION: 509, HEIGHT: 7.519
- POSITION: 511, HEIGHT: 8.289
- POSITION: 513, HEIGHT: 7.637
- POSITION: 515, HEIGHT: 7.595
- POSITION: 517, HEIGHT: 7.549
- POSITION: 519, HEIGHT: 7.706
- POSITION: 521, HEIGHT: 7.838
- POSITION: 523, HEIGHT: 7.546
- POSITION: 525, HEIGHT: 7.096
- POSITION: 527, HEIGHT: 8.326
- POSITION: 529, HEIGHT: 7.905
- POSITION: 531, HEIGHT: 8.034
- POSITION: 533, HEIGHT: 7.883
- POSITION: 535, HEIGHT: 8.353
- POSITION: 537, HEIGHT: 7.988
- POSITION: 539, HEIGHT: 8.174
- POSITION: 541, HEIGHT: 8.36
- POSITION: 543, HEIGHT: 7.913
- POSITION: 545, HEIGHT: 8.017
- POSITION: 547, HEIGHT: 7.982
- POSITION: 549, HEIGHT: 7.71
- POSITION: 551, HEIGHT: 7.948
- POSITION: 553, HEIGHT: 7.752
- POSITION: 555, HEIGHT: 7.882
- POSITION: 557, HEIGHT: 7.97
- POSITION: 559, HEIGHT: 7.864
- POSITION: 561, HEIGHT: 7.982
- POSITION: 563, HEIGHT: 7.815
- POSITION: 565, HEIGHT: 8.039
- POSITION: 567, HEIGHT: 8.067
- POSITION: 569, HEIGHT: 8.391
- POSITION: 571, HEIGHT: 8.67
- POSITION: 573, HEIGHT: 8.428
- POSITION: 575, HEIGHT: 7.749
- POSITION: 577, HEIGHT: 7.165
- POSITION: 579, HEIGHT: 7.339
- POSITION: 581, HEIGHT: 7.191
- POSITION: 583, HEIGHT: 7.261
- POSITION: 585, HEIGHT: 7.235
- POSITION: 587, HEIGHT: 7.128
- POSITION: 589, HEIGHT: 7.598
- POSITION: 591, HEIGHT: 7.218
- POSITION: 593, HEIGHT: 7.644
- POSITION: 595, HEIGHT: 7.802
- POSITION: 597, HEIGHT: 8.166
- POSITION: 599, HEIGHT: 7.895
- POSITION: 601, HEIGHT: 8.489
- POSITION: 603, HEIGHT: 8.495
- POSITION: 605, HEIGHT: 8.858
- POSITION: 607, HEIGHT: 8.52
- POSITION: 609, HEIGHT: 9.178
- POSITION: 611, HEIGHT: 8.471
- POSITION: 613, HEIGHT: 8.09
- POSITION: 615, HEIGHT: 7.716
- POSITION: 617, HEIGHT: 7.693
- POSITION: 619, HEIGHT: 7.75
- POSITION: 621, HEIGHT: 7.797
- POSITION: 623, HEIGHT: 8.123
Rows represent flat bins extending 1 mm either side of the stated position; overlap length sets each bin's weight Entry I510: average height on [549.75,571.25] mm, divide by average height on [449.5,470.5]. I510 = 1.1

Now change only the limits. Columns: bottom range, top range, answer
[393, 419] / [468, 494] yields 0.76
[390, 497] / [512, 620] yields 1.02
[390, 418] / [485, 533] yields 0.87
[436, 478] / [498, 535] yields 1.06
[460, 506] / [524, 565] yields 1.16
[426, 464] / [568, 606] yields 0.99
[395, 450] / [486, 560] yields 0.90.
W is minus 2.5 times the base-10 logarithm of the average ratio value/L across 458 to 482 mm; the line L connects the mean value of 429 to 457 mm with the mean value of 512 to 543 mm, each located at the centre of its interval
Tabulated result 0.20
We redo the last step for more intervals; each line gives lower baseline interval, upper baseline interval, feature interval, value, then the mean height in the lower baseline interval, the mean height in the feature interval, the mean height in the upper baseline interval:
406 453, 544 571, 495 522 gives 0.071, 8.4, 7.63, 7.98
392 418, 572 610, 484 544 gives 0.083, 8.68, 7.59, 7.86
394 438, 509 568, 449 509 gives 0.184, 8.67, 6.98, 7.9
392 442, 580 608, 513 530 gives 0.062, 8.61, 7.69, 7.82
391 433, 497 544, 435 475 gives 0.128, 8.69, 7.41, 7.8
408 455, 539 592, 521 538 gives 0.008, 8.34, 7.89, 7.8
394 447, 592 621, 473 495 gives 0.271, 8.58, 6.58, 8.18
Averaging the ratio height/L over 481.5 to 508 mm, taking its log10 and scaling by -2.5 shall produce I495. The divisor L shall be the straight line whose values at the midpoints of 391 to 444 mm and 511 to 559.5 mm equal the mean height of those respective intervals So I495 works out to 0.15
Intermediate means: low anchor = 8.58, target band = 7.08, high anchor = 7.88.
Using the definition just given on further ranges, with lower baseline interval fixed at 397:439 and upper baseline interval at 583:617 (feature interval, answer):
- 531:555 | 0.03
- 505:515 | 0.08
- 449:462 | 0.17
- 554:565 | 0.03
